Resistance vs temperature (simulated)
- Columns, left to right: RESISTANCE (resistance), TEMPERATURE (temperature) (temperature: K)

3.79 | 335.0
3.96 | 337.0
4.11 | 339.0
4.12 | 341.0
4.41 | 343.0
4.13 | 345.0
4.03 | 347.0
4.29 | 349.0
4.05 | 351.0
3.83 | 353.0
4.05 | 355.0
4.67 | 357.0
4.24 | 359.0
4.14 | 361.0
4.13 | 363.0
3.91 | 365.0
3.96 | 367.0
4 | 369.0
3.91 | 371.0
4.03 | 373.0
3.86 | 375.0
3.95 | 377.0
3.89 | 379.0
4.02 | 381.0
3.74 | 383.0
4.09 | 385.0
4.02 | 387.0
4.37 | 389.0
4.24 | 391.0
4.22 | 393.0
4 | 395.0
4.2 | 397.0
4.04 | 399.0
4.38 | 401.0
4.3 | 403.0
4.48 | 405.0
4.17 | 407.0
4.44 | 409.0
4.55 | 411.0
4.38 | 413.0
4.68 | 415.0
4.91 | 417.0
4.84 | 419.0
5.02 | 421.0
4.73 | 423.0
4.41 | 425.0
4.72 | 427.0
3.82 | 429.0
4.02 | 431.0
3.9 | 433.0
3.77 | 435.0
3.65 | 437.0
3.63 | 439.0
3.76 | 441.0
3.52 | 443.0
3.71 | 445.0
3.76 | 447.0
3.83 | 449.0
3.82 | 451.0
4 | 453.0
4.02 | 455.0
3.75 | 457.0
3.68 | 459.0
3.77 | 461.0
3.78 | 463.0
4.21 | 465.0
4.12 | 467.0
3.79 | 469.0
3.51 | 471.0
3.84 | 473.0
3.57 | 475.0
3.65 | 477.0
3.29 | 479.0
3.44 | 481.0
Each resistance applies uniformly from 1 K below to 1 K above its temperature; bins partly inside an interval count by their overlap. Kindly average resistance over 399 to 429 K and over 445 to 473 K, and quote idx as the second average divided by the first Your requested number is 0.85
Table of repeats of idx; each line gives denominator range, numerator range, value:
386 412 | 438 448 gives 0.86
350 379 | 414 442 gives 1.06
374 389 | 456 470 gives 0.98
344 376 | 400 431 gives 1.11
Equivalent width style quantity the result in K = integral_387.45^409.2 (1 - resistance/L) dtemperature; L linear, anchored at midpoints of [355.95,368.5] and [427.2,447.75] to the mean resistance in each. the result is -1.4 K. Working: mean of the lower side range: 4.17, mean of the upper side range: 3.79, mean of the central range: 4.25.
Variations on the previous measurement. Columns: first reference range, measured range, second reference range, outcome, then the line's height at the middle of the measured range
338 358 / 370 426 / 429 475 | -4.1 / 3.99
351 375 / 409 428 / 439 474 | -3.7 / 3.92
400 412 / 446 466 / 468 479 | -0.2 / 3.83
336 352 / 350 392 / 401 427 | 2.5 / 4.31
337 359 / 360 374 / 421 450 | 0.4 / 4.12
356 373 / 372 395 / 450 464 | 0.1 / 4.06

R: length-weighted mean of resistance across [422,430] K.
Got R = 4.42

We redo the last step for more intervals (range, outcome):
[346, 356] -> 4.05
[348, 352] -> 4.17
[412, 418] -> 4.66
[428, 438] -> 3.83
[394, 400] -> 4.08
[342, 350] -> 4.21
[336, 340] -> 4.04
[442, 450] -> 3.71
